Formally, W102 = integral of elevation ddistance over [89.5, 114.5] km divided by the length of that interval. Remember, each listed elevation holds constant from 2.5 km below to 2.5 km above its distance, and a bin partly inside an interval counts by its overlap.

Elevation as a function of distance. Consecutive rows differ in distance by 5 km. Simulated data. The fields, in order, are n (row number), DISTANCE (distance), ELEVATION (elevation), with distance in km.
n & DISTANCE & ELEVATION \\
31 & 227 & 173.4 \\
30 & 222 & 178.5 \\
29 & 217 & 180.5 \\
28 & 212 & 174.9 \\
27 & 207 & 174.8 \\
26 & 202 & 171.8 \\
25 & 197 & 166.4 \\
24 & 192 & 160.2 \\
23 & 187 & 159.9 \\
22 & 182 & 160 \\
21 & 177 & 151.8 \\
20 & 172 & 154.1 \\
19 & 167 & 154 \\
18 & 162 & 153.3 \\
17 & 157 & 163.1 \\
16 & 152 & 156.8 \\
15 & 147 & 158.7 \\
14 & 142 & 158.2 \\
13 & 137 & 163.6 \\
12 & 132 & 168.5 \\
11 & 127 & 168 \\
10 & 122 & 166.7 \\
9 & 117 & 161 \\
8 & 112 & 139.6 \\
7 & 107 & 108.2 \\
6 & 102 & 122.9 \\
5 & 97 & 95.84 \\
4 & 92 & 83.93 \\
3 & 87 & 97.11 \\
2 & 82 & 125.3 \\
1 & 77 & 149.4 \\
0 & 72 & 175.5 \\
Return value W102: 110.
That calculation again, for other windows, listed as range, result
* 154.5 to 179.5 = 155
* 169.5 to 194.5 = 157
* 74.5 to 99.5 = 110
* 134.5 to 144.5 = 161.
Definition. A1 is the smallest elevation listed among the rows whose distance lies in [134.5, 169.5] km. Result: 153.3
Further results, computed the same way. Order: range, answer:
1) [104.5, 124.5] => 108.2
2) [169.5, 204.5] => 151.8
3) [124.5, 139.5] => 163.6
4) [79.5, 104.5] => 83.93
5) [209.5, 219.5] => 174.9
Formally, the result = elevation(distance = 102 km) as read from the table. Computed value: 122.9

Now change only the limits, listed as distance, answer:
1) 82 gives 125.3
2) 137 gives 163.6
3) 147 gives 158.7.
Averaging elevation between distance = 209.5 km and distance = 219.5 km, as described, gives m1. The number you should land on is 178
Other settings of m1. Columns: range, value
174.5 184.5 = 156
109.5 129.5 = 159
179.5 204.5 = 164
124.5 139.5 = 167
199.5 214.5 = 174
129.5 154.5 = 161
